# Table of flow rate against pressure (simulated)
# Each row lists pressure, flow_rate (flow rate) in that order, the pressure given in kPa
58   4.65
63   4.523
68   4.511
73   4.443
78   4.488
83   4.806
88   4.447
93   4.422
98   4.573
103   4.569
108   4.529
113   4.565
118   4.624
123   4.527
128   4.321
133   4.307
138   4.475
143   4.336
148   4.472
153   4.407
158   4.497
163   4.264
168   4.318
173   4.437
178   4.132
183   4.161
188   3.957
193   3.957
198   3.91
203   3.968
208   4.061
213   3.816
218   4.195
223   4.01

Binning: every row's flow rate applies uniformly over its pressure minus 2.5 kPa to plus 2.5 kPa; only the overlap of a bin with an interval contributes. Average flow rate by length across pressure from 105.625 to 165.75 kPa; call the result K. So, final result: 4.44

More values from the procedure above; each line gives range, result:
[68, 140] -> 4.51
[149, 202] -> 4.2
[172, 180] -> 4.27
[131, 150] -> 4.4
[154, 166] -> 4.38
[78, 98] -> 4.55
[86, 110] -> 4.51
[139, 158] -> 4.42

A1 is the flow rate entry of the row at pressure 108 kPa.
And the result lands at 4.529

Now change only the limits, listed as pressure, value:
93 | 4.422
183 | 4.161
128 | 4.321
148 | 4.472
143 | 4.336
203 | 3.968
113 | 4.565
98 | 4.573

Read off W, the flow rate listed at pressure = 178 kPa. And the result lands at 4.132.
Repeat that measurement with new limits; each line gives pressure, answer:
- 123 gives 4.527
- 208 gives 4.061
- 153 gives 4.407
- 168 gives 4.318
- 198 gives 3.91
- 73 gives 4.443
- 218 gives 4.195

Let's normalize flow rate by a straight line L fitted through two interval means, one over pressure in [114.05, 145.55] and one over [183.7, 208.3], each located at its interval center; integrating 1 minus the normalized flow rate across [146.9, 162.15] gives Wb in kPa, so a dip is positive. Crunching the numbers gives -0.6 kPa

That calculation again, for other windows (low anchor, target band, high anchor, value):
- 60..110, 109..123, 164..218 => -0.6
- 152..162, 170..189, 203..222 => 0.3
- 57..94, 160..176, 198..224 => -0.6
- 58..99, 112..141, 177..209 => -1.0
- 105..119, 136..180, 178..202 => -1.4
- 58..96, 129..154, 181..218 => -0.9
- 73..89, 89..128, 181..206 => -0.9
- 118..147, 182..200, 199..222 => 0.5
